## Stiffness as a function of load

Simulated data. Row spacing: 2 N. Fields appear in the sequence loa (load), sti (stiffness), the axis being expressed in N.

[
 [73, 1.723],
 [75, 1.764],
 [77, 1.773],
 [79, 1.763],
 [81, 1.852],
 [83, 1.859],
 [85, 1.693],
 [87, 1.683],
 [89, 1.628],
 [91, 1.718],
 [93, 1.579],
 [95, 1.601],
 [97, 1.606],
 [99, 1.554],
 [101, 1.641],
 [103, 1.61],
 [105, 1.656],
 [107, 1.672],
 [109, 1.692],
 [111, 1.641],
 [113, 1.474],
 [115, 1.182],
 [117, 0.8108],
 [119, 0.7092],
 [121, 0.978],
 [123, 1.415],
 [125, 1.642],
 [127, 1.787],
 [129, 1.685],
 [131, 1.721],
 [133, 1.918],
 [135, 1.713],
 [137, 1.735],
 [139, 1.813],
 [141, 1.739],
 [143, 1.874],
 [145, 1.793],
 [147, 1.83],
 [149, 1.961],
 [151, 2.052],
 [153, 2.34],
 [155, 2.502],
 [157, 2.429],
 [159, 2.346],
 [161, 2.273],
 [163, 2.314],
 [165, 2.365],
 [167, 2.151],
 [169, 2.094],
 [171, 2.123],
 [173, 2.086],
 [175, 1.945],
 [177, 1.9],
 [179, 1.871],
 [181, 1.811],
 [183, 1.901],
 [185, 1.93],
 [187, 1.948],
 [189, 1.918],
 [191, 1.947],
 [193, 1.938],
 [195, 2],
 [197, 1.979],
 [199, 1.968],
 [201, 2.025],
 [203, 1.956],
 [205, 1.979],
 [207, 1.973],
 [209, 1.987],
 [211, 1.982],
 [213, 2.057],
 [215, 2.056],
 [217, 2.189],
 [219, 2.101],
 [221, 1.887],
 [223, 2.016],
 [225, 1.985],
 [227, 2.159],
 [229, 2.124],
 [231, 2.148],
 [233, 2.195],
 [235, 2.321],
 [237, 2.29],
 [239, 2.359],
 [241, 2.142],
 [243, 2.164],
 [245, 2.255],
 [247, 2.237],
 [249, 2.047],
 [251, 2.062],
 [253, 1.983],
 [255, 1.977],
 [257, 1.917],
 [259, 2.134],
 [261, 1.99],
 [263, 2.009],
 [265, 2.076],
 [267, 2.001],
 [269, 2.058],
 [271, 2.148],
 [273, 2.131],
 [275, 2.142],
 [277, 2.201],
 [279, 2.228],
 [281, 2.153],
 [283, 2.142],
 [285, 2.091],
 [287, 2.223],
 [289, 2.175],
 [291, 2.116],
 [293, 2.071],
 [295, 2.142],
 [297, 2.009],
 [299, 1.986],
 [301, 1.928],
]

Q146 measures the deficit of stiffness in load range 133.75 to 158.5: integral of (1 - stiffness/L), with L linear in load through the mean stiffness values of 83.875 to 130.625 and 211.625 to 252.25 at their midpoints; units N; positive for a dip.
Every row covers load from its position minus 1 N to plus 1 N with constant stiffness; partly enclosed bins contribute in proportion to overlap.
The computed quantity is -4.0 N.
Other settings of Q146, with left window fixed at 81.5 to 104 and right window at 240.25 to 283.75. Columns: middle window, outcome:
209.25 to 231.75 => -0.8 N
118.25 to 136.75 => 2.4 N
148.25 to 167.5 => -4.8 N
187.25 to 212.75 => -0.5 N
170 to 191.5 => -0.7 N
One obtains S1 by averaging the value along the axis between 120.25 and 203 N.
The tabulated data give 1.95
